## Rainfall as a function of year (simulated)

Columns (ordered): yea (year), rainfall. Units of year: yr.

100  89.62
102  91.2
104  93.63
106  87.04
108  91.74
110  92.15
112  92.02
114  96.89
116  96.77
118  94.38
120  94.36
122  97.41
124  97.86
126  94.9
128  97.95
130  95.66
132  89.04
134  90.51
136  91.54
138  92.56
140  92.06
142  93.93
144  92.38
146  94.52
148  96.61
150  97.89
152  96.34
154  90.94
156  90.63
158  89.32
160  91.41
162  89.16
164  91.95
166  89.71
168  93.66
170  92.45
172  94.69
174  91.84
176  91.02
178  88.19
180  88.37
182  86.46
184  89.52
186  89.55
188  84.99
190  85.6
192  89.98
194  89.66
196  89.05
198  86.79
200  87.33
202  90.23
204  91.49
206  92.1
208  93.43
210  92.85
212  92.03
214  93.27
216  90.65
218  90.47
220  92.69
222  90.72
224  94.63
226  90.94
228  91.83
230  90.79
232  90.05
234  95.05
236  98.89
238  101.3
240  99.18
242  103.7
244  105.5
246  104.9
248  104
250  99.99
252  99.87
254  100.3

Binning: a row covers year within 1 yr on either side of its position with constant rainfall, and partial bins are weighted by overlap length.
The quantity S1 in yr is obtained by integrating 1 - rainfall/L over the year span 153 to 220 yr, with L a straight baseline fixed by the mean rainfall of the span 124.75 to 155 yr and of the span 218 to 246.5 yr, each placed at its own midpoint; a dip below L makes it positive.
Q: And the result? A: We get 3.3 yr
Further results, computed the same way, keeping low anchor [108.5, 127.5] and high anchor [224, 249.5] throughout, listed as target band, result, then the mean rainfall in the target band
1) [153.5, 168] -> 0.83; 90.7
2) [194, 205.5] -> 0.93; 89.2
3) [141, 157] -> 0.29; 94.2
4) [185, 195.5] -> 0.96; 88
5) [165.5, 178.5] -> 0.62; 91.9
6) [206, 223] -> 0.94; 92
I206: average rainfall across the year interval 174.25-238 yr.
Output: 90.8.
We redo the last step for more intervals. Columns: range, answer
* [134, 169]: 92.6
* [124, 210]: 91.4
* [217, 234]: 91.7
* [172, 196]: 88.9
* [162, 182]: 91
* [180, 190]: 87.5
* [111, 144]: 94.2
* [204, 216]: 92.5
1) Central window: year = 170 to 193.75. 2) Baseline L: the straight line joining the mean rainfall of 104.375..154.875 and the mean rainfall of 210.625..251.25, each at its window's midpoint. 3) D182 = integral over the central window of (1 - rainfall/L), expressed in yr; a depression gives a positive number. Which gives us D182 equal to 1.4 yr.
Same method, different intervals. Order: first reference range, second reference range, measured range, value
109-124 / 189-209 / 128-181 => 0.14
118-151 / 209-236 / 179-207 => 1.29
